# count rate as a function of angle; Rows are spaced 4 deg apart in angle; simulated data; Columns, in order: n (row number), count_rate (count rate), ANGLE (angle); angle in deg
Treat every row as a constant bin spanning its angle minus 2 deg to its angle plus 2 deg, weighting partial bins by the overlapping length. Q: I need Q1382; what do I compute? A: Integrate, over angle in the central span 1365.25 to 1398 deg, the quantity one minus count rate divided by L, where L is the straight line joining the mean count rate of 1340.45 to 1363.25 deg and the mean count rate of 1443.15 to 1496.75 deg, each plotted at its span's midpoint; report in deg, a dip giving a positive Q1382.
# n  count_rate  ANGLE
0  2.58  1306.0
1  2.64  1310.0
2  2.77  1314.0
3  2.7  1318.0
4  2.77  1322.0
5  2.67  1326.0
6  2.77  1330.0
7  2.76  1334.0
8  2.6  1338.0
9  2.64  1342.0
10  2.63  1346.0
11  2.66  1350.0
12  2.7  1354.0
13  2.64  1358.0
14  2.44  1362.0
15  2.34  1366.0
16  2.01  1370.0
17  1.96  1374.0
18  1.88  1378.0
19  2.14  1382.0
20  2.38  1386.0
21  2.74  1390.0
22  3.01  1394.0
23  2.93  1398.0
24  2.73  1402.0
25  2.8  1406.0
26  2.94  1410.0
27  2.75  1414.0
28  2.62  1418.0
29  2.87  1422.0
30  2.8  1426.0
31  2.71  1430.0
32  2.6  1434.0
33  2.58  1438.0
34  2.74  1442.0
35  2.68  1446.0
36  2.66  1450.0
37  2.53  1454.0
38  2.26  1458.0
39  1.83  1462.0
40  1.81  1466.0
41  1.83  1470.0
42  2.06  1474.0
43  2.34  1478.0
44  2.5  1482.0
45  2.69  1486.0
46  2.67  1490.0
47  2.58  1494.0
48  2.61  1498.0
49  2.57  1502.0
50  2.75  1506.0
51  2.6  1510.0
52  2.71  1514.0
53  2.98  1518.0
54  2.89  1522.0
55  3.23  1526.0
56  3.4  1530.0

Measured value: 2.67 deg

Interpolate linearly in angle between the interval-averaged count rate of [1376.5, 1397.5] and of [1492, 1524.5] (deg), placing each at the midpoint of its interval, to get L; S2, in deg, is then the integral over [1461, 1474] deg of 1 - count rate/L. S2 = 3.8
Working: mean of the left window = 2.48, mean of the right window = 2.72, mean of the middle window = 1.86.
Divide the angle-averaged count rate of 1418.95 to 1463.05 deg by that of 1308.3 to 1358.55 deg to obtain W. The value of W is 1.0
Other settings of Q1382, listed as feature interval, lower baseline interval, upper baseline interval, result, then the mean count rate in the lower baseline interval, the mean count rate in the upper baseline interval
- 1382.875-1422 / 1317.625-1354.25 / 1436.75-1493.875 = -3.53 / 2.69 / 2.37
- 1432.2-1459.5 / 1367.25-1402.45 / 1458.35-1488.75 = -4.14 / 2.4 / 2.17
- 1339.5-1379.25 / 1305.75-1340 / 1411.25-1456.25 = 4.34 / 2.7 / 2.69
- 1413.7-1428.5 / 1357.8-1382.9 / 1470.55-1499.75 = -2.96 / 2.17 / 2.46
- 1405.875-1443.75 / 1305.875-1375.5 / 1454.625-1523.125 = -3.56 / 2.58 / 2.45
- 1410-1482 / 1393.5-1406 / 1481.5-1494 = 7.28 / 2.86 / 2.63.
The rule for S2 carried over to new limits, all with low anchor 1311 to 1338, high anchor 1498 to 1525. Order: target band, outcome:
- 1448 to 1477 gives 6.4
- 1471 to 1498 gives 2.9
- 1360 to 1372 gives 2.1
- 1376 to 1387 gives 2.5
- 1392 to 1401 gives -0.7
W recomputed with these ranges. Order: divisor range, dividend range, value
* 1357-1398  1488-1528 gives 1.16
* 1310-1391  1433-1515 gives 0.98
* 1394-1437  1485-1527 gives 0.99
